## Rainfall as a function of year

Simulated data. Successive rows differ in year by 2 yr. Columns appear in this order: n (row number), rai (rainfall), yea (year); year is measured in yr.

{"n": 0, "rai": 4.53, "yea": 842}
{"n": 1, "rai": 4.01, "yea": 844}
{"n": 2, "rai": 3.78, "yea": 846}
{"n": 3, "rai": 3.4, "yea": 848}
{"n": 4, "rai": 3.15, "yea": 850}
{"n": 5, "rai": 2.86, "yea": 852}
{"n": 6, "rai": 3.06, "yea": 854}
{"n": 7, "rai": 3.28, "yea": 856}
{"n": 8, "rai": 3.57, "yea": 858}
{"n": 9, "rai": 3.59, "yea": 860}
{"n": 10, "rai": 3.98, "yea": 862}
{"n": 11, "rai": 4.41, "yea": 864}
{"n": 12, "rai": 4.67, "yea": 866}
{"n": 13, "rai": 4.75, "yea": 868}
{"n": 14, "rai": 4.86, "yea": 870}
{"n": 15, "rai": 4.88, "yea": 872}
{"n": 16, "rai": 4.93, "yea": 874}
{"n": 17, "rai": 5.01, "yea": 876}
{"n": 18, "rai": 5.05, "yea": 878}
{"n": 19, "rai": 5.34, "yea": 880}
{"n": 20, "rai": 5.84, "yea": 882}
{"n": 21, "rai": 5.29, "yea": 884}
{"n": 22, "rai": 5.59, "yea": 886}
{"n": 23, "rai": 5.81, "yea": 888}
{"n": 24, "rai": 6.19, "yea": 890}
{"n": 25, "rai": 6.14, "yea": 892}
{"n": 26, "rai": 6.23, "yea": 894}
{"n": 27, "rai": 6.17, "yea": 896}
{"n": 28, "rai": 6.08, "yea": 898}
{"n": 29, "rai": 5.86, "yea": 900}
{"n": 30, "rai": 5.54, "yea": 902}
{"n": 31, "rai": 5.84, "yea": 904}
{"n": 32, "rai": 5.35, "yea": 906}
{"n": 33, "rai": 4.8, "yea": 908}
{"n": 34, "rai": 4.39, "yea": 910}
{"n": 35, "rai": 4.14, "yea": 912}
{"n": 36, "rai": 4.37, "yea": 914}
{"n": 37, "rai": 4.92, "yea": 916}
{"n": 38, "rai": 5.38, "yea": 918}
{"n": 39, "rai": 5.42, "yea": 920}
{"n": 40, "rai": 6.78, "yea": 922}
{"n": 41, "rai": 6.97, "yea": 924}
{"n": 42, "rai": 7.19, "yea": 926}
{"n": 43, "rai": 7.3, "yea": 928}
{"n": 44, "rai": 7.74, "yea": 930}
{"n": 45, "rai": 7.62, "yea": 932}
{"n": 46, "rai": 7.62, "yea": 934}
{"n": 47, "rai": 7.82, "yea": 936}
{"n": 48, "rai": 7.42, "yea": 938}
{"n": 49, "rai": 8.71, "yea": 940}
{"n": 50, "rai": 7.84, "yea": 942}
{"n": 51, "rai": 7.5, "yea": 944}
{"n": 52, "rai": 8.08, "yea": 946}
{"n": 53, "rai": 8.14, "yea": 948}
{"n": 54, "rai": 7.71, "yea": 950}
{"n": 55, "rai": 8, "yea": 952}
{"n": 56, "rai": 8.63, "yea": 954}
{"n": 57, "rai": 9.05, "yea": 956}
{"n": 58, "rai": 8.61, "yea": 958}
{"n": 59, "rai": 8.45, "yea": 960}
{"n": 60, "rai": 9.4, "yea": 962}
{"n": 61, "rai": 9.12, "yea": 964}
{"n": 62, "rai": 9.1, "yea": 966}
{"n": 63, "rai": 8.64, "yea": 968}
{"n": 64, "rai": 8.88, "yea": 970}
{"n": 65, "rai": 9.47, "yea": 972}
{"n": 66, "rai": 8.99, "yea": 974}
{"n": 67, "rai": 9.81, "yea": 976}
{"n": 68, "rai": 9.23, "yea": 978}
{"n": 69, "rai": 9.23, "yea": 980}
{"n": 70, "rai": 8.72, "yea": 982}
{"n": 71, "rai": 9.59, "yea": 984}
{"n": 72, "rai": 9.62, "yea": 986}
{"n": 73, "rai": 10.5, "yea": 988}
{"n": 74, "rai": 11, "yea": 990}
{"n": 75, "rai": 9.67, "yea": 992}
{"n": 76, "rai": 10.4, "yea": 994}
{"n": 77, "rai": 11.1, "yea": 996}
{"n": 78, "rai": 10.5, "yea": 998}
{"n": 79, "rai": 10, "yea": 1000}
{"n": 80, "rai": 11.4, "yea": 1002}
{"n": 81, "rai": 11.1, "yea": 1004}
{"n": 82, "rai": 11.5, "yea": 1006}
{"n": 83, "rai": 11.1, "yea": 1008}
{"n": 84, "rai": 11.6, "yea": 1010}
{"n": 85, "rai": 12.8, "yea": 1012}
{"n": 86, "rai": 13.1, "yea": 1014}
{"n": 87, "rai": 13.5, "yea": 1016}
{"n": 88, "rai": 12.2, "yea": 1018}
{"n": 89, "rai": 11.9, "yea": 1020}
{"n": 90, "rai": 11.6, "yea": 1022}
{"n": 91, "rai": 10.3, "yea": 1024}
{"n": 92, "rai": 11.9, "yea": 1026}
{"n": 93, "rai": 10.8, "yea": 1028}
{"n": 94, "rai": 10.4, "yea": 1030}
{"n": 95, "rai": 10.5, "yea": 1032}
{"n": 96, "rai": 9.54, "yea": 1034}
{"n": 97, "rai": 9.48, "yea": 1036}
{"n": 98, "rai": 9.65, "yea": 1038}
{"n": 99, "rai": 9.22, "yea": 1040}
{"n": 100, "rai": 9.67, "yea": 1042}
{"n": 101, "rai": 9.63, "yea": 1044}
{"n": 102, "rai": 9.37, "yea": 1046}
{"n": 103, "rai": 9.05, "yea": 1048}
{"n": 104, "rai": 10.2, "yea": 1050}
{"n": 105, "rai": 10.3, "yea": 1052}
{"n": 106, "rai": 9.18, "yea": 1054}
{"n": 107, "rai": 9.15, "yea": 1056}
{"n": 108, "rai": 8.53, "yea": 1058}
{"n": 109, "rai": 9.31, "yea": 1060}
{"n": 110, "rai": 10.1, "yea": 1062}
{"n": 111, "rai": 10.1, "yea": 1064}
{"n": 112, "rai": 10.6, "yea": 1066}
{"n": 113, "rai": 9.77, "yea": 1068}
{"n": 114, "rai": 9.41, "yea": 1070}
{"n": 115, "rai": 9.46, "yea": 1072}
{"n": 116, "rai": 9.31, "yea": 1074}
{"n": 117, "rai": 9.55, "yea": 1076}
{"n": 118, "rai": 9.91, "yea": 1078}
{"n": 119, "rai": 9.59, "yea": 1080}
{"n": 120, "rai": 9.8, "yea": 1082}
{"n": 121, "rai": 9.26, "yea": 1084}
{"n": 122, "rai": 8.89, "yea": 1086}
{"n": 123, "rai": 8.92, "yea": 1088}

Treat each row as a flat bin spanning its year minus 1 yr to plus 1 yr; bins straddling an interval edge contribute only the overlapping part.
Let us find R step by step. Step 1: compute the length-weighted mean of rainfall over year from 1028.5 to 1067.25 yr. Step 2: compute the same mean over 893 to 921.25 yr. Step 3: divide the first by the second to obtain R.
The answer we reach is 1.82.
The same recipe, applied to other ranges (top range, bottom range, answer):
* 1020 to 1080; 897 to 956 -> 1.48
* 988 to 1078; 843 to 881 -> 2.52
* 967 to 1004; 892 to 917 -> 1.85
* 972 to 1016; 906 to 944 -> 1.63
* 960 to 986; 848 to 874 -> 2.33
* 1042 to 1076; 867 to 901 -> 1.73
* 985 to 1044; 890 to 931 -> 1.86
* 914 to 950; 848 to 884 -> 1.66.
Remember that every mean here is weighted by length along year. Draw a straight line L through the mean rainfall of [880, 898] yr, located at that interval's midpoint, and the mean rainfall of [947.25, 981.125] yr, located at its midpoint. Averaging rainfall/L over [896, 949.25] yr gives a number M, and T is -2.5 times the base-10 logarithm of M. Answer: 0.12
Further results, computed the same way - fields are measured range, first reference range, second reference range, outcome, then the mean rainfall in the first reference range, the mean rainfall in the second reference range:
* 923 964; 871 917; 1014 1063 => -0.14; 5.38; 10.3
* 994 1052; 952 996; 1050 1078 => -0.14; 9.35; 9.63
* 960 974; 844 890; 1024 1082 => -0.23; 4.44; 9.78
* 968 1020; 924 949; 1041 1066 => -0.22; 7.72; 9.59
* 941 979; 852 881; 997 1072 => -0.12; 4.33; 10.5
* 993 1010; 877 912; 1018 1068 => -0.23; 5.58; 10.1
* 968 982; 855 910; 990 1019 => 0.08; 5.14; 11.4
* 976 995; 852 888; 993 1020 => 0.08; 4.58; 11.6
